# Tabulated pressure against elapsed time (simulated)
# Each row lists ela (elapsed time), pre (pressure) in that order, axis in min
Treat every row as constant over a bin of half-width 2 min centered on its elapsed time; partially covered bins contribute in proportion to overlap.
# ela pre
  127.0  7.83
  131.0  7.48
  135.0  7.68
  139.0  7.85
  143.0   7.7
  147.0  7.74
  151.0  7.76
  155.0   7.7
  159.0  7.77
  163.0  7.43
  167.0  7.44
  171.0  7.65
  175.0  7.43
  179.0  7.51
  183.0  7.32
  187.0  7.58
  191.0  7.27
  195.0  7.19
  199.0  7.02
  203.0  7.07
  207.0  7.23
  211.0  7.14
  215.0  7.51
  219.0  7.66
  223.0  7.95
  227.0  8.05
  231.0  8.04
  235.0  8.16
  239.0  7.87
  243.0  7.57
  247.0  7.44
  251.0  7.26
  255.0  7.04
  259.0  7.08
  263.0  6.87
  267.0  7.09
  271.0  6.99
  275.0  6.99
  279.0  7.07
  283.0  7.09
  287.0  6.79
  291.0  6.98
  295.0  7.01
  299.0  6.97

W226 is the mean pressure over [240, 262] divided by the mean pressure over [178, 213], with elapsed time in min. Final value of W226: 1.0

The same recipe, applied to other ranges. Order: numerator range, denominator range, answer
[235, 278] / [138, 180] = 0.95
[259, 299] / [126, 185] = 0.92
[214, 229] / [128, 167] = 1.02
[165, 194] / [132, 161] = 0.96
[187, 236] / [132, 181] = 0.98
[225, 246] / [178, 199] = 1.08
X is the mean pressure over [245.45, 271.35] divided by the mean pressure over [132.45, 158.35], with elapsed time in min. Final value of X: 0.92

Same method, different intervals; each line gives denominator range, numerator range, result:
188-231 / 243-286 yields 0.95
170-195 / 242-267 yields 0.97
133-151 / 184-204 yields 0.93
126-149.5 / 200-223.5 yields 0.96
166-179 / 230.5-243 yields 1.06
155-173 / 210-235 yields 1.03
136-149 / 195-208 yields 0.92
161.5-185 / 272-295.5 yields 0.94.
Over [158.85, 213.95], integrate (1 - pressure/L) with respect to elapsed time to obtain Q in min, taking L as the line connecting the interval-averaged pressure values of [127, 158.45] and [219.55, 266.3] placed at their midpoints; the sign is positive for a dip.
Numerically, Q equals 2.2 min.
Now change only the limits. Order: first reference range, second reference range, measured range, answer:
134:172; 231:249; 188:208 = 1.4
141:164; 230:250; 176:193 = 0.7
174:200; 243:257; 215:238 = -1.9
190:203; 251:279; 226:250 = -2.5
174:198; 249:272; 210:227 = -1.0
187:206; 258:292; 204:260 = -3.7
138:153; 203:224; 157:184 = 0.4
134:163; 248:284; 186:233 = -0.6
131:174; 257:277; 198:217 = 0.4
